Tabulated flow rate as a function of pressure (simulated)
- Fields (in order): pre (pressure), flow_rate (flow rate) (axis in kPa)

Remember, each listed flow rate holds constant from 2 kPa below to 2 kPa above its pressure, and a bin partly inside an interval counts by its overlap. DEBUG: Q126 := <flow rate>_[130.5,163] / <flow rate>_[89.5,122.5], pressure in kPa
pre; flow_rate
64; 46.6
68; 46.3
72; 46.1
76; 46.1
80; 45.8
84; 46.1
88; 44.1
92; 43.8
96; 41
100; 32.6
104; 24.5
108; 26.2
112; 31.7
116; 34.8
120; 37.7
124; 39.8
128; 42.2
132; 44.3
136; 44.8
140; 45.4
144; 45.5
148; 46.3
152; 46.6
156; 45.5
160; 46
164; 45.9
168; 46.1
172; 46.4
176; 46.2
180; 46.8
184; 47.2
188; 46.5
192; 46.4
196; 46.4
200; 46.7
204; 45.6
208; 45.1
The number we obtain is 1.33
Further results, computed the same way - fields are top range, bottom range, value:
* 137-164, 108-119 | 1.42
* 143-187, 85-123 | 1.30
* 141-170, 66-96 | 1.02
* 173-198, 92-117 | 1.43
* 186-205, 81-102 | 1.11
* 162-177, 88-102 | 1.16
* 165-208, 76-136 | 1.20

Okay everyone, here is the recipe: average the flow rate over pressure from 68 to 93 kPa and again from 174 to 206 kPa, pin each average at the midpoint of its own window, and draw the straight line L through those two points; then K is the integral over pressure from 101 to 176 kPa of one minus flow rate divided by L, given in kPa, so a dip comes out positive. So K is 8.0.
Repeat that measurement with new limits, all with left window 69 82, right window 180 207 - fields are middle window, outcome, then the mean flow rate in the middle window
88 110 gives 5.5 kPa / 34.6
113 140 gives 3.3 kPa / 40.6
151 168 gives 0.1 kPa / 46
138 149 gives 0.1 kPa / 45.7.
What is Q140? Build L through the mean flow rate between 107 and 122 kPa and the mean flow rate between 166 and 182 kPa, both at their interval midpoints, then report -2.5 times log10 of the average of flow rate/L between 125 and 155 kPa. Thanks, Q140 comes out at -0.16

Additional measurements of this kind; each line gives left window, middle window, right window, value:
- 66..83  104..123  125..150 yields 0.369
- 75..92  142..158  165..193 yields 0.004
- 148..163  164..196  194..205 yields -0.007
